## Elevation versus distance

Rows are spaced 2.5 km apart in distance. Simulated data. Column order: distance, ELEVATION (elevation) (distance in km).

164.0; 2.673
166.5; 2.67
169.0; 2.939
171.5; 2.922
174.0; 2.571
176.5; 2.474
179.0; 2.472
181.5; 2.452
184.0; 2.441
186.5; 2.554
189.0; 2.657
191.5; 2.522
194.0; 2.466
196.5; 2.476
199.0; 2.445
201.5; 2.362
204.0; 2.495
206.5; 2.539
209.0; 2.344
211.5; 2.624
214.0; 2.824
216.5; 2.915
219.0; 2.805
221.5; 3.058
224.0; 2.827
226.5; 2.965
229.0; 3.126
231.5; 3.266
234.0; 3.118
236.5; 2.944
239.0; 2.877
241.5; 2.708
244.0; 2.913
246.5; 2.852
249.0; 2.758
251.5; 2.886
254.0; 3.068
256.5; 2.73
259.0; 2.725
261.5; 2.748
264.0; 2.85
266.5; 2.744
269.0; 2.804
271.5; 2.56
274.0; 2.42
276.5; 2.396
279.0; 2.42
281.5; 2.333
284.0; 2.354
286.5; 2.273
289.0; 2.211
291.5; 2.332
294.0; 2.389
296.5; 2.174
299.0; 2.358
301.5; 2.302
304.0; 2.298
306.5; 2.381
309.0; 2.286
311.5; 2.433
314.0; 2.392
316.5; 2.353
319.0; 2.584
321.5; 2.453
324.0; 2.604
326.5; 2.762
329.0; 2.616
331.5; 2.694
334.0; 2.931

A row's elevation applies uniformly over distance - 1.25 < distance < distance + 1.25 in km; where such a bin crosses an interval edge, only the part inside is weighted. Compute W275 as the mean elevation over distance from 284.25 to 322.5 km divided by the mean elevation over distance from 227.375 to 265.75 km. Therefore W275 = 0.81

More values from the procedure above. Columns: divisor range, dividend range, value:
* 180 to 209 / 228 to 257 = 1.18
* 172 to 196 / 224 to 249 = 1.17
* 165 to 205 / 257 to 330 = 0.97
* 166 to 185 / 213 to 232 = 1.13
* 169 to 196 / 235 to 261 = 1.11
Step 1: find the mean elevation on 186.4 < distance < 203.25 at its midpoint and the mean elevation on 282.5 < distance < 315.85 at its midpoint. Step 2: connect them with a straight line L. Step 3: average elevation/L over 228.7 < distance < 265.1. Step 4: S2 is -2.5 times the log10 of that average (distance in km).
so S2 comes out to -0.20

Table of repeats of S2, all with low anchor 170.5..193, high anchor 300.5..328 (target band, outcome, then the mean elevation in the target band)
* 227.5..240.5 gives -0.21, 3.06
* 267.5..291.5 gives 0.02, 2.42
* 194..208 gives 0.03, 2.46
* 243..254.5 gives -0.16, 2.88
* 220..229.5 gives -0.18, 2.98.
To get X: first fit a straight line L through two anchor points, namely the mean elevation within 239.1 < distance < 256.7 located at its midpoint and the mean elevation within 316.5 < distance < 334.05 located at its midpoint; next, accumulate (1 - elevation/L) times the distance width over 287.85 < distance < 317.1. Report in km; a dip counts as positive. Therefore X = 4.0 km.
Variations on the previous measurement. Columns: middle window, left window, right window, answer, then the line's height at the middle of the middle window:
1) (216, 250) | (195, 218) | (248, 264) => -3.0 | 2.7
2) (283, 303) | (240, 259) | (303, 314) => 1.5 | 2.48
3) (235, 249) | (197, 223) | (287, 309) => -1.9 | 2.52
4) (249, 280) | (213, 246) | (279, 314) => -0.9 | 2.62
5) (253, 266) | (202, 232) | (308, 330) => -0.7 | 2.67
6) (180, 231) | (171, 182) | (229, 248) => 1.9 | 2.75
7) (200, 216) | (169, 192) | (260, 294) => 0.1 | 2.56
